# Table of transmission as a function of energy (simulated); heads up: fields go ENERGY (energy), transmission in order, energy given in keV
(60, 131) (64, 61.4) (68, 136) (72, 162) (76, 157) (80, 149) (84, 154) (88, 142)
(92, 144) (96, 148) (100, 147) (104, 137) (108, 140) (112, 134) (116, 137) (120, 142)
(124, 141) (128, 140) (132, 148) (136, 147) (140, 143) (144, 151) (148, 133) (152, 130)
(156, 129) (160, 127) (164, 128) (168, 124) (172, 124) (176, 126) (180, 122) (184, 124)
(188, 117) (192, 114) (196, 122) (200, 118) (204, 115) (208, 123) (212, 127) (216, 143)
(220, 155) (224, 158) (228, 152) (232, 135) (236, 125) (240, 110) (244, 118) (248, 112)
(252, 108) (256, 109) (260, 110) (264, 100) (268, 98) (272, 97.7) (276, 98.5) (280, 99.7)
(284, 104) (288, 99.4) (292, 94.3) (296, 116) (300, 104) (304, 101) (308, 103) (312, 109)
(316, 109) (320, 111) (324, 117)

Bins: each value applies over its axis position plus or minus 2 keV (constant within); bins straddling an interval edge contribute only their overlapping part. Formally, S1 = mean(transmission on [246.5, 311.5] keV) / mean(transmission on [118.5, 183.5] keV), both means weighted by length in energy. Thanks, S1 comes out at 0.8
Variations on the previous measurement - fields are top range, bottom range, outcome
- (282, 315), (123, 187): 0.78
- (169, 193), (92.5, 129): 0.86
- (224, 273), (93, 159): 0.83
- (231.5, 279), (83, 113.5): 0.76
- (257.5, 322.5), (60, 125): 0.74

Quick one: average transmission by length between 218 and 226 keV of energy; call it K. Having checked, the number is 156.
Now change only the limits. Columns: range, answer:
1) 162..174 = 125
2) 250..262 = 109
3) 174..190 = 122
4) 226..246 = 128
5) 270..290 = 99.9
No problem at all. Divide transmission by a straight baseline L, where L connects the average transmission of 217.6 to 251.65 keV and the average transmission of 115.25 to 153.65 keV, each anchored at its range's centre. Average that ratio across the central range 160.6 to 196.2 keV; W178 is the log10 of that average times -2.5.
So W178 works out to 0.12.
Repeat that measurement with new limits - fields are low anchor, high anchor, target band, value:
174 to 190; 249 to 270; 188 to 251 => -0.12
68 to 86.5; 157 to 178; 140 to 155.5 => -0.05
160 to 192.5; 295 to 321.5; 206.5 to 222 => -0.16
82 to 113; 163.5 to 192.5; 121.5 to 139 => -0.07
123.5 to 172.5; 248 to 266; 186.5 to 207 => 0.05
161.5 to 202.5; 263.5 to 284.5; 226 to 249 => -0.16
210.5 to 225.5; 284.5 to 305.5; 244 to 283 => 0.16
